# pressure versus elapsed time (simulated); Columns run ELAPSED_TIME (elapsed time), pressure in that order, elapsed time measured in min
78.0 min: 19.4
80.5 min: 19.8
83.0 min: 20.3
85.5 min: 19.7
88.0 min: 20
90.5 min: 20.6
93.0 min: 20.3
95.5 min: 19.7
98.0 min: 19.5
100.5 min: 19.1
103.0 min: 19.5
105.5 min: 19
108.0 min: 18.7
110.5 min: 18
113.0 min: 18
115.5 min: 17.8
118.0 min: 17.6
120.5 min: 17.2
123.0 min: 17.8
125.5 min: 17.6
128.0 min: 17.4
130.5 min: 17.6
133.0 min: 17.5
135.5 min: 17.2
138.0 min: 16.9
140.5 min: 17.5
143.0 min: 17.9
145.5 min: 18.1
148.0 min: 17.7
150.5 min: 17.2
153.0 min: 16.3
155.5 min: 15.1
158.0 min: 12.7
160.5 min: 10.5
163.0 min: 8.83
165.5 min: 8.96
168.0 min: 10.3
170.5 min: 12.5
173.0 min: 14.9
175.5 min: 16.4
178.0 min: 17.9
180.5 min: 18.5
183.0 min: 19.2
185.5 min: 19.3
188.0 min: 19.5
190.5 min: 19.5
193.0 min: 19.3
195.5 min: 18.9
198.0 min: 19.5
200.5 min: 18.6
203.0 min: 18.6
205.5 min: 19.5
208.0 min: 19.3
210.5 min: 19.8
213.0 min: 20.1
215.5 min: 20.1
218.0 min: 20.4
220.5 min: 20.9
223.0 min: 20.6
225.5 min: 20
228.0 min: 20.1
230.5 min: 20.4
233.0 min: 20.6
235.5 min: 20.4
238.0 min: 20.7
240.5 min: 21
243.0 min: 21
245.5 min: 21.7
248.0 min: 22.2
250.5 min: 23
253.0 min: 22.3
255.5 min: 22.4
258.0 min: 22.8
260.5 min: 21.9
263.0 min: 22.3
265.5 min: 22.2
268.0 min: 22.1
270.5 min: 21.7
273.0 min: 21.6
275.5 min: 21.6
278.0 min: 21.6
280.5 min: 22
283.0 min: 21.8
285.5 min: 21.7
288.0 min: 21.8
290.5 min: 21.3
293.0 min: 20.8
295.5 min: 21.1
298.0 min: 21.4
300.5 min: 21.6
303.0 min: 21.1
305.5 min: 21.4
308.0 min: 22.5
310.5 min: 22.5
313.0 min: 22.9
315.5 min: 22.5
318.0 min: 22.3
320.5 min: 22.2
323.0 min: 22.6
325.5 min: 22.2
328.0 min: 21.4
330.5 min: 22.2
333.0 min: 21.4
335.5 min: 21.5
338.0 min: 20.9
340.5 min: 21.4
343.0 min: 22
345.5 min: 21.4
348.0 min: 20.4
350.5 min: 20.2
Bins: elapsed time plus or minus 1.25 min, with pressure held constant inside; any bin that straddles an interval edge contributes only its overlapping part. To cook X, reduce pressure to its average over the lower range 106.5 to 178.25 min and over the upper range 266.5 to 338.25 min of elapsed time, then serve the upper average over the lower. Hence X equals 1.4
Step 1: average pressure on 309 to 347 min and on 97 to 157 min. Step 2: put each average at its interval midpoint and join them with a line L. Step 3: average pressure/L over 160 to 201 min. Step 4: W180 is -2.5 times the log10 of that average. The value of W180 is 0.18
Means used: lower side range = 17.7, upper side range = 22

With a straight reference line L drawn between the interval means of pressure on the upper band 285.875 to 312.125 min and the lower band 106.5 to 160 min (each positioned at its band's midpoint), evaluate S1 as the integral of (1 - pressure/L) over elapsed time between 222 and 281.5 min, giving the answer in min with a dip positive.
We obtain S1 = -3.51 min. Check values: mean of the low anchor 17.1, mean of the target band 21.5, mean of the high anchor 21.6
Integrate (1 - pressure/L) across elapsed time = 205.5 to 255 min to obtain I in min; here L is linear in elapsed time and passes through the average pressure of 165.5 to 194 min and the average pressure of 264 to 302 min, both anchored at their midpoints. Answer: -4.3 min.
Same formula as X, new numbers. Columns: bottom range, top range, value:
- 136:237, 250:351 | 1.24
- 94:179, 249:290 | 1.34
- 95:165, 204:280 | 1.25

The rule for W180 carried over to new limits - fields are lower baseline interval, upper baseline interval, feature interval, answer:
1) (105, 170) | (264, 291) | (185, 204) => -0.04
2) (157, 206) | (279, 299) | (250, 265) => -0.13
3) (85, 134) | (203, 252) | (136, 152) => 0.10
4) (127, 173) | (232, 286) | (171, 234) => -0.05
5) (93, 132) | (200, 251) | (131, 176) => 0.27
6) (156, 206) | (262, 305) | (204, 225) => -0.12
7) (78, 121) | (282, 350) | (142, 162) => 0.26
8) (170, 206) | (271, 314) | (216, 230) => -0.05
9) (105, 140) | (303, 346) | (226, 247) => -0.03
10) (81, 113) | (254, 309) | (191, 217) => 0.08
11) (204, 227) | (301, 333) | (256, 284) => -0.04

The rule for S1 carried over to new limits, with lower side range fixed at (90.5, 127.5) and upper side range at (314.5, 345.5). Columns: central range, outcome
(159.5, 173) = 6.1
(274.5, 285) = -0.3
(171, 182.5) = 1.7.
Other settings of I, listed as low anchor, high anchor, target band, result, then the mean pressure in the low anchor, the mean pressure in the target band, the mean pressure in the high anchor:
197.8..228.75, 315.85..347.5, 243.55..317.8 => -3.5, 19.8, 21.9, 21.8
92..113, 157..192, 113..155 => -0.3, 19.1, 17.4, 15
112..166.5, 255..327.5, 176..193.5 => -1.0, 16.1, 18.9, 21.9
